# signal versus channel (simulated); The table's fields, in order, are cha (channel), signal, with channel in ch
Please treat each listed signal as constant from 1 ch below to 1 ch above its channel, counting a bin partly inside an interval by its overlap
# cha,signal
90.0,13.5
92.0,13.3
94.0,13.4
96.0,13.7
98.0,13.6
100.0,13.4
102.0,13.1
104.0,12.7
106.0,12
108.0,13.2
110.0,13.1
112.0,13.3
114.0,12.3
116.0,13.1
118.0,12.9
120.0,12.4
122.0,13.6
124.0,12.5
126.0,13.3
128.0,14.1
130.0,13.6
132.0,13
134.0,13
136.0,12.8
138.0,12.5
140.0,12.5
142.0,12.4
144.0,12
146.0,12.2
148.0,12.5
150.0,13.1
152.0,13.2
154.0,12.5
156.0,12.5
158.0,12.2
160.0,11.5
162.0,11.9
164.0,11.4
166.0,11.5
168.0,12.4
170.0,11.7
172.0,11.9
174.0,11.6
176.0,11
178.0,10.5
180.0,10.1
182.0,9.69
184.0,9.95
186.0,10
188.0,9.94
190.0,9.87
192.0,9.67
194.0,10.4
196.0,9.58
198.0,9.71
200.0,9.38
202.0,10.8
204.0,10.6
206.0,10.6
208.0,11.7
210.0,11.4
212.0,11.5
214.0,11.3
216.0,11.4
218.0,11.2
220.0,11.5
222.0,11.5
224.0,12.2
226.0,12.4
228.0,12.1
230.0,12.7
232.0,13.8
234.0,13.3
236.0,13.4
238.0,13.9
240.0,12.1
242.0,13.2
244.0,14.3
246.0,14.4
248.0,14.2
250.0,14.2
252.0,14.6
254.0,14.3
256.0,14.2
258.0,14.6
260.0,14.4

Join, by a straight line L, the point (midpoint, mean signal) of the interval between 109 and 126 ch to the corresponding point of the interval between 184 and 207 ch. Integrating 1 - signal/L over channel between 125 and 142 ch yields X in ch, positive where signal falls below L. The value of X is -1.0 ch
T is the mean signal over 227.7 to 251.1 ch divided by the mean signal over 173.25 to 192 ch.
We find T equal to 1.3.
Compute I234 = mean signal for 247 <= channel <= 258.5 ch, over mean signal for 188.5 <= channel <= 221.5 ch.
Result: 1.3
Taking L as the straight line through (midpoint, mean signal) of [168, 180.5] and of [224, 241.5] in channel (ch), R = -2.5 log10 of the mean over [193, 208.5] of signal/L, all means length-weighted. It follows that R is 0.17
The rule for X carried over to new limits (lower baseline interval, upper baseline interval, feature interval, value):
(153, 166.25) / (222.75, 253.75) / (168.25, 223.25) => 8.3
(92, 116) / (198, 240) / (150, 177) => 0.9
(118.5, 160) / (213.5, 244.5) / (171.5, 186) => 2.4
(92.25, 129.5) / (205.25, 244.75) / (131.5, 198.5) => 6.5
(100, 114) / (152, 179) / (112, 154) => -1.5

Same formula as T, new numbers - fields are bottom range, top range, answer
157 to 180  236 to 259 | 1.21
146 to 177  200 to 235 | 0.97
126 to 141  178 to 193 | 0.76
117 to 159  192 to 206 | 0.79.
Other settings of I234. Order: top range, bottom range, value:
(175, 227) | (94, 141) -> 0.82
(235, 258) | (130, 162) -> 1.11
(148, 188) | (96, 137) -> 0.88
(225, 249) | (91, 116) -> 1.02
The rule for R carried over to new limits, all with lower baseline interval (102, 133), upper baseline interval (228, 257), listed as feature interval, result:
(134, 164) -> 0.07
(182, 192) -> 0.33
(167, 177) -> 0.14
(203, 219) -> 0.20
